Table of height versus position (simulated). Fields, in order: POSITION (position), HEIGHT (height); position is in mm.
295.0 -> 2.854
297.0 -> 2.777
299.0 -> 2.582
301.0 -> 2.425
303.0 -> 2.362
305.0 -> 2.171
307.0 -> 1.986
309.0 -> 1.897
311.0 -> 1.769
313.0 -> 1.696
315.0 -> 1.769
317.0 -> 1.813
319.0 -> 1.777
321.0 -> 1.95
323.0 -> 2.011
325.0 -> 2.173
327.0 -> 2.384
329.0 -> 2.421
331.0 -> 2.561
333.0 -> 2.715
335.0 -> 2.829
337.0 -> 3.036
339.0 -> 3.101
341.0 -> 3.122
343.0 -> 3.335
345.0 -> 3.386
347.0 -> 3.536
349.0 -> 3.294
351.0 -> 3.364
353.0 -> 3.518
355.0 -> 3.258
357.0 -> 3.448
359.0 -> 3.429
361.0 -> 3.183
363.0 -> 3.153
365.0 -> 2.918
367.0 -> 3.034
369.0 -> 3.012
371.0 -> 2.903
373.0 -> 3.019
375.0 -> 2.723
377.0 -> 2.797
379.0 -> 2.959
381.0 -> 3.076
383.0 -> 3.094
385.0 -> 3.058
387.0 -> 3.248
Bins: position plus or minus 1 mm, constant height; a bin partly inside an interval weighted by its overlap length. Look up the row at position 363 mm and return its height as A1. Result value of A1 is 3.153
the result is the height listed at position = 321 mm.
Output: 1.95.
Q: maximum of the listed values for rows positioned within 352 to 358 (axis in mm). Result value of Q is 3.518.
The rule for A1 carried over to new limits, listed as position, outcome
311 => 1.769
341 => 3.122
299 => 2.582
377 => 2.797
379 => 2.959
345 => 3.386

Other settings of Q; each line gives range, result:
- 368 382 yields 3.076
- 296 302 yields 2.777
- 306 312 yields 1.986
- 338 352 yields 3.536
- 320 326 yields 2.173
